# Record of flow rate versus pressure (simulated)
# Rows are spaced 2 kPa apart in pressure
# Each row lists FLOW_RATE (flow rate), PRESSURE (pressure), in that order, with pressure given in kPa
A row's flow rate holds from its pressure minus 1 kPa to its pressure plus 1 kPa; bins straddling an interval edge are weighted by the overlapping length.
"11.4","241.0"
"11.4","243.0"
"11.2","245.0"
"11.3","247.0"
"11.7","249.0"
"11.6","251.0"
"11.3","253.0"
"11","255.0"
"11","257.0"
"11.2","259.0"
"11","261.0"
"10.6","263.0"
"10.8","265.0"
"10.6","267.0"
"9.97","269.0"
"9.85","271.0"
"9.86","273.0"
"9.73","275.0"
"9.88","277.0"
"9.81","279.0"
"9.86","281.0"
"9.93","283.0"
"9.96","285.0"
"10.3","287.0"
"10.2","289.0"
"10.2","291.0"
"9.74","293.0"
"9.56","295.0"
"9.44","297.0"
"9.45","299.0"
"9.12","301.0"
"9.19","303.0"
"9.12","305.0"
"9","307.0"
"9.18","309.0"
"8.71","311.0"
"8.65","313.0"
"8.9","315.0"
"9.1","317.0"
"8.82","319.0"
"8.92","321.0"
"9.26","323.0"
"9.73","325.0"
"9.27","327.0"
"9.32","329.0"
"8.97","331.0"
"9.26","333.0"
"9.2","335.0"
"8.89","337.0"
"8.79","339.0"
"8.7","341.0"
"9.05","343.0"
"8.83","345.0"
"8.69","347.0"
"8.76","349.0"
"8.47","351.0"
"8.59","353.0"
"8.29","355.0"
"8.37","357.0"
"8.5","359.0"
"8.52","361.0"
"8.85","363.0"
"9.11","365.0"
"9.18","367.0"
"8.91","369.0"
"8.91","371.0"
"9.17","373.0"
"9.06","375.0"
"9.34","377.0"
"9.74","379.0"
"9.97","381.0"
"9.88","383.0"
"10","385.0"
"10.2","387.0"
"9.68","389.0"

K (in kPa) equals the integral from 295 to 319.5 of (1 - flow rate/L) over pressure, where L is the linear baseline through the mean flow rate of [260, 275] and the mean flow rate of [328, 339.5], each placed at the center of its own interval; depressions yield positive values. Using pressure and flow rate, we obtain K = 1.3 kPa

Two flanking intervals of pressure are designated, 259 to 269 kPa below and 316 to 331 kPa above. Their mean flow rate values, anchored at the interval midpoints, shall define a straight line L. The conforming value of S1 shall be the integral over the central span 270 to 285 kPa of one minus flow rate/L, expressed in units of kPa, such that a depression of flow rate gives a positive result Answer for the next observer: 0.7 kPa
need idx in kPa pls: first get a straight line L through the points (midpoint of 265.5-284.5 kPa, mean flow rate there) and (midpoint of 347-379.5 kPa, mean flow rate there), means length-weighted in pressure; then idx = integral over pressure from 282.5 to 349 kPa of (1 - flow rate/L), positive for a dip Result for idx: 1.4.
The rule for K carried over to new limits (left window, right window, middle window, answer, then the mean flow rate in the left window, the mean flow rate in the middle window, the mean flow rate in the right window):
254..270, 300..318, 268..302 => 0.3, 10.8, 9.82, 9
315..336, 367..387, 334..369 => 2.1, 9.17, 8.76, 9.47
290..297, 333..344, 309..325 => 0.6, 9.78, 8.98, 8.96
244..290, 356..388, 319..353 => 2.4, 10.6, 8.99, 9.23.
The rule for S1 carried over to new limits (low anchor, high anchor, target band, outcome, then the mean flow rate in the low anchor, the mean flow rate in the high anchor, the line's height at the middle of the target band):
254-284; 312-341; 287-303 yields 0.1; 10.3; 9.06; 9.76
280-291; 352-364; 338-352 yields 0.1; 10.1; 8.52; 8.8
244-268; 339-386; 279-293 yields 0.6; 11.1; 8.99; 10.5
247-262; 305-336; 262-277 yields 0.8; 11.3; 9.09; 10.8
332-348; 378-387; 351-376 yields 1.9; 8.93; 9.93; 9.48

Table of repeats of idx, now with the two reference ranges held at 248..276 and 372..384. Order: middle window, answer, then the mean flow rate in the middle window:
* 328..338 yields 0.9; 9.13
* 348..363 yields 1.9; 8.52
